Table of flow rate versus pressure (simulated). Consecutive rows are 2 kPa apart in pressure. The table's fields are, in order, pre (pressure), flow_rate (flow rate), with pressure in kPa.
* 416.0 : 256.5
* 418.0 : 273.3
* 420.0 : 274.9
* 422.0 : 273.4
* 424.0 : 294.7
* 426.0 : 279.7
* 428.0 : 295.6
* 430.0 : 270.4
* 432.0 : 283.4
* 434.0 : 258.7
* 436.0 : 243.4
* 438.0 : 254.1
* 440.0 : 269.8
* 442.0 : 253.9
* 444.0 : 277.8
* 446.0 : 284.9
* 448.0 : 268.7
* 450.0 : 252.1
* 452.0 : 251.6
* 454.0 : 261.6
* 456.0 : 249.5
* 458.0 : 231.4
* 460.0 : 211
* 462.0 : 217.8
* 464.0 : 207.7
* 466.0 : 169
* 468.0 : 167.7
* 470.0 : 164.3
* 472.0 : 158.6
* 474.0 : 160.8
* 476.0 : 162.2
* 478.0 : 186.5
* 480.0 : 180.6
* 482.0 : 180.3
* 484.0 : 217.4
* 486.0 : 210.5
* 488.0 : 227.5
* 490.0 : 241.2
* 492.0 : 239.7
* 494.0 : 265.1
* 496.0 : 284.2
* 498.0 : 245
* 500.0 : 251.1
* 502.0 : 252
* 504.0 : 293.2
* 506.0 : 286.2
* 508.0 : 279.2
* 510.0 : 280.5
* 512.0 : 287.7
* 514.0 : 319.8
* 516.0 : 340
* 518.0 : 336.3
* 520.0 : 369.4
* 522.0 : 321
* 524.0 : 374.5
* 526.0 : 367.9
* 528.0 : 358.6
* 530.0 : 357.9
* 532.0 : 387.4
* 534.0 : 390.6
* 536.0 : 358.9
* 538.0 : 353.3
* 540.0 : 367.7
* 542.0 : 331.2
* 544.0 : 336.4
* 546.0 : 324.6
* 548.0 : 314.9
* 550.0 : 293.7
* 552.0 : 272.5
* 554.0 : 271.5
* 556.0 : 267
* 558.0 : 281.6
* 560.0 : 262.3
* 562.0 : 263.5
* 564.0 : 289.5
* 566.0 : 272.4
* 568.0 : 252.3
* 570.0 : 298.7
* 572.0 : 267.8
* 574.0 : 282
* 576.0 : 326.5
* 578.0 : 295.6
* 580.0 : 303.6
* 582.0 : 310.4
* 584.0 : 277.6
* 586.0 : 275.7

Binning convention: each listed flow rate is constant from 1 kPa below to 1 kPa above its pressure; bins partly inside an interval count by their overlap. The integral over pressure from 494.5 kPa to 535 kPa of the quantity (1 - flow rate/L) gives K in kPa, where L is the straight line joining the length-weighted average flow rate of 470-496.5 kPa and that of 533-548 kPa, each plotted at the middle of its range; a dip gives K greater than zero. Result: -4.6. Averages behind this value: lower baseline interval 206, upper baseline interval 349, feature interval 318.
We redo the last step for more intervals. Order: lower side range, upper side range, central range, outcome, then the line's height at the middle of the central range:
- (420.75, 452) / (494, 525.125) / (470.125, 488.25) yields 6.5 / 288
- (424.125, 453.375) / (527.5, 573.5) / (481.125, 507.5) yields 3.9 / 290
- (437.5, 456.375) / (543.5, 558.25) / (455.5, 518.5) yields 9.7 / 275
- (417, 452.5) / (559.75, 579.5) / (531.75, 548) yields -4.2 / 280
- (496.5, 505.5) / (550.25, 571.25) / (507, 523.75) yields -3.4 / 266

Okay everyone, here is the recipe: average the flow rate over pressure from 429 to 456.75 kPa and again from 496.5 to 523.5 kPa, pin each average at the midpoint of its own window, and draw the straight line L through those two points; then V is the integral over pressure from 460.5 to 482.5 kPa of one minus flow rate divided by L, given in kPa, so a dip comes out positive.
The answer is 7.9 kPa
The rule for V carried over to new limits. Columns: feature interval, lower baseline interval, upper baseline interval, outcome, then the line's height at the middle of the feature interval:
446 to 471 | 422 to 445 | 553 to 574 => 4.4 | 272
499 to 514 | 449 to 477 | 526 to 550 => 0.6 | 290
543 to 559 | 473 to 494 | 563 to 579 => -1.7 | 267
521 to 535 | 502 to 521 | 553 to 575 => -3.3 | 297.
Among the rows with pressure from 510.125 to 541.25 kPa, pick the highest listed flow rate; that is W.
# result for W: 390.6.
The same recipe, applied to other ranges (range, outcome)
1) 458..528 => 374.5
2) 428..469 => 295.6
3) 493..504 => 293.2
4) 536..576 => 367.7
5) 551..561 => 281.6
